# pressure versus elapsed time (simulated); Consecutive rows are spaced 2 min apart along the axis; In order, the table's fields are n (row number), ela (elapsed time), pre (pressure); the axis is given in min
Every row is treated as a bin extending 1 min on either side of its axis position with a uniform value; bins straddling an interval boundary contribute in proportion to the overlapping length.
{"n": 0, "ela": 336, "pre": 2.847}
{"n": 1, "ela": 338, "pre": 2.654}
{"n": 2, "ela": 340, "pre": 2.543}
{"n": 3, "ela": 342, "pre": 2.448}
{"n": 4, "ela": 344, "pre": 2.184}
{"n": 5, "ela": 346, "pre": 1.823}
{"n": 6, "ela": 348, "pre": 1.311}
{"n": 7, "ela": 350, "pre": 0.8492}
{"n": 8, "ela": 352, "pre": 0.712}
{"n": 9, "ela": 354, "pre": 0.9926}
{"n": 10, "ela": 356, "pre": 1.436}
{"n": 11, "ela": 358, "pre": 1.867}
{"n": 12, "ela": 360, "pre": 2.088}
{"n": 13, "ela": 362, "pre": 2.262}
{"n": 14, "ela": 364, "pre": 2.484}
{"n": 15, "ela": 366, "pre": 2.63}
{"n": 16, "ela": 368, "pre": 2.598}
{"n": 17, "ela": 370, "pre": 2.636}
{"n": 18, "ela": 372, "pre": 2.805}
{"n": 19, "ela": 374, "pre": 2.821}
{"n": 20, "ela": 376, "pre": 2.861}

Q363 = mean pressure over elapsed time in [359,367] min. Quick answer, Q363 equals 2.37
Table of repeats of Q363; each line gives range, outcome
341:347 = 2.15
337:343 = 2.55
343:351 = 1.54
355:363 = 1.91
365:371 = 2.62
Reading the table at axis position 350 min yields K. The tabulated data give 0.8492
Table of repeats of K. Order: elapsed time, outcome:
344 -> 2.184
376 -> 2.861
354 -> 0.9926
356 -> 1.436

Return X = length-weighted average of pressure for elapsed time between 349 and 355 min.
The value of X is 0.851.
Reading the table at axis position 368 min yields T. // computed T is 2.598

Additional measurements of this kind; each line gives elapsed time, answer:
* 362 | 2.262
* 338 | 2.654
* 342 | 2.448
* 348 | 1.311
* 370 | 2.636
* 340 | 2.543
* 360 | 2.088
